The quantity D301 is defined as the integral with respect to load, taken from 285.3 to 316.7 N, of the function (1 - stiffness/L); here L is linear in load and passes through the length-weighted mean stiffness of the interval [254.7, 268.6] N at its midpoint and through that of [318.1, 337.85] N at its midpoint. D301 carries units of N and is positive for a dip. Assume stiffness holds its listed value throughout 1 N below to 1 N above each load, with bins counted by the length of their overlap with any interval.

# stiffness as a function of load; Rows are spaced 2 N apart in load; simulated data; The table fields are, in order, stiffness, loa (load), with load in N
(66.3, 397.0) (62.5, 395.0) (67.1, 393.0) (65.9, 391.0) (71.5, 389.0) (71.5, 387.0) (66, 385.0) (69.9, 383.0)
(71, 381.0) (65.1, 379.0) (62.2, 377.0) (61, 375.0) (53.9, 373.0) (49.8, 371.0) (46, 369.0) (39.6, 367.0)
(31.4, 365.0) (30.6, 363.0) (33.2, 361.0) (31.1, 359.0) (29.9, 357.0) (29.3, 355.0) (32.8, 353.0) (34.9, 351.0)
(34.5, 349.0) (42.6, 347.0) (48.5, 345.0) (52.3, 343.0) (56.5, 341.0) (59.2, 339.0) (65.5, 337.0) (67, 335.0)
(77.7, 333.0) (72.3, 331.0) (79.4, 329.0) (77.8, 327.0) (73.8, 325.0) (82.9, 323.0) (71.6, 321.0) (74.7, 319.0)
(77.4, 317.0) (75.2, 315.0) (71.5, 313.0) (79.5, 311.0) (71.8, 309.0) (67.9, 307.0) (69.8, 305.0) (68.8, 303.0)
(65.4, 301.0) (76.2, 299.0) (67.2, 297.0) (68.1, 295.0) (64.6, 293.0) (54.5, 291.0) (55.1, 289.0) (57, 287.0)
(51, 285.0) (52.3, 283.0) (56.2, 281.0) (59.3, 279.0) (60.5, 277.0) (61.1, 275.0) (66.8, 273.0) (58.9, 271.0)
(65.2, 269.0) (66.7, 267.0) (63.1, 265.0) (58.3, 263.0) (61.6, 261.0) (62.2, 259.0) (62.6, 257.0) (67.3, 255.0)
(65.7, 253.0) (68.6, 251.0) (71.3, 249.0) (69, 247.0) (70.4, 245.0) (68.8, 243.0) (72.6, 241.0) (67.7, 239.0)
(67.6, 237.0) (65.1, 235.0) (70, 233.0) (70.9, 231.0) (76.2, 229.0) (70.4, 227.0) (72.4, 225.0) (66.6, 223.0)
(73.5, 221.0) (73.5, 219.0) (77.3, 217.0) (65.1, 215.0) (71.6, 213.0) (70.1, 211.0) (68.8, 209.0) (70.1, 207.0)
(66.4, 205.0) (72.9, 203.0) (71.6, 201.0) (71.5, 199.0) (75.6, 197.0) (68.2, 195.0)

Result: 1.1 N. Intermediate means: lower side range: 63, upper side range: 74.3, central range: 67.4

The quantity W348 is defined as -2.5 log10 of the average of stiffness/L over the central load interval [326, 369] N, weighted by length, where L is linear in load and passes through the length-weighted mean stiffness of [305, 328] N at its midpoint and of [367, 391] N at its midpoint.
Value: 0.38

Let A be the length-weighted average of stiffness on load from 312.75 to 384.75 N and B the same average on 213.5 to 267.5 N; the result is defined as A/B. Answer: 0.8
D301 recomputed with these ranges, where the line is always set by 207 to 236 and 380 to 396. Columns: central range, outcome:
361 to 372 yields 4.75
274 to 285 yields 1.99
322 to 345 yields 0.16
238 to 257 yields 0.45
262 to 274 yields 1.18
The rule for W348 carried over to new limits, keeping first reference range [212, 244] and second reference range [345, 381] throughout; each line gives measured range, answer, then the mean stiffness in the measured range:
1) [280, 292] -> 0.081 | 54.3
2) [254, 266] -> 0.025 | 62.5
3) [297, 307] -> -0.250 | 69.6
